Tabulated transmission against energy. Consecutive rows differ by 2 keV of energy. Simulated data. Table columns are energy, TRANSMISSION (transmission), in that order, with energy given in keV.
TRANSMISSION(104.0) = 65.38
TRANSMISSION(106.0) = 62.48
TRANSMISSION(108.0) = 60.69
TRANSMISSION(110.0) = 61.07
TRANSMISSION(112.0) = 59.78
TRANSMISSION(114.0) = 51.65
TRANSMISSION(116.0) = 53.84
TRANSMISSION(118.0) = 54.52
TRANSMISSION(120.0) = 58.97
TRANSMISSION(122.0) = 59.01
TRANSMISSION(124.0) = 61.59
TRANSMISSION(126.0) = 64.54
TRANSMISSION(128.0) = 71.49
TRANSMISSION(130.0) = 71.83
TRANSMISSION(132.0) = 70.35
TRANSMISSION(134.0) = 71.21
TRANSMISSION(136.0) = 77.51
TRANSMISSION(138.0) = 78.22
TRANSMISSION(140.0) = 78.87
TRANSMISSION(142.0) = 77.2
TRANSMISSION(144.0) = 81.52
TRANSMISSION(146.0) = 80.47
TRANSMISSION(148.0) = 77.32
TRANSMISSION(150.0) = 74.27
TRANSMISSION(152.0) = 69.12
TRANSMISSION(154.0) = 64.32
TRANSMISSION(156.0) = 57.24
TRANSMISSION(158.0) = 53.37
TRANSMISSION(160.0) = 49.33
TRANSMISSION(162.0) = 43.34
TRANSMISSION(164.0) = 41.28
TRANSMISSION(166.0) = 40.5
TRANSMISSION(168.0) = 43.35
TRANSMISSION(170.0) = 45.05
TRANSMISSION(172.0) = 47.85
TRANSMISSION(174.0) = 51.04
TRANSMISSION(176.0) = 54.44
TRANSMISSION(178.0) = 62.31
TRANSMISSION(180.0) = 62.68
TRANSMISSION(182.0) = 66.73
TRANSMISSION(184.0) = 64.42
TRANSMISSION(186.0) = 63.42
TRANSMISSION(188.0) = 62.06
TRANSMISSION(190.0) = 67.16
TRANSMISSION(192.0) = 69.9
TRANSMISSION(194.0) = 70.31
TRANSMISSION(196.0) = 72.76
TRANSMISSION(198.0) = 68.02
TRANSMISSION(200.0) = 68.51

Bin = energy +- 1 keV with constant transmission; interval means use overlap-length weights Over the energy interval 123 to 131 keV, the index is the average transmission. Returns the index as 67.4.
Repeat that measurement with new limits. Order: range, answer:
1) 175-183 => 61.5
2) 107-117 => 57.4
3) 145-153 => 75.3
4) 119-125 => 59.9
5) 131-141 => 75.2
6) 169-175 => 48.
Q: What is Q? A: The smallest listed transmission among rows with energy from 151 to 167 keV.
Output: 40.5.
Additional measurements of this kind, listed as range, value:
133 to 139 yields 71.21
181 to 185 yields 64.42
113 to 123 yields 51.65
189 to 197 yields 67.16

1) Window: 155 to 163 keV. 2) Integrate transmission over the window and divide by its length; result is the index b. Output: 50.8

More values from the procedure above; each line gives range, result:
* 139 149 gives 79.1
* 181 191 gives 64.8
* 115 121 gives 55.8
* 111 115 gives 55.7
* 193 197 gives 71.5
